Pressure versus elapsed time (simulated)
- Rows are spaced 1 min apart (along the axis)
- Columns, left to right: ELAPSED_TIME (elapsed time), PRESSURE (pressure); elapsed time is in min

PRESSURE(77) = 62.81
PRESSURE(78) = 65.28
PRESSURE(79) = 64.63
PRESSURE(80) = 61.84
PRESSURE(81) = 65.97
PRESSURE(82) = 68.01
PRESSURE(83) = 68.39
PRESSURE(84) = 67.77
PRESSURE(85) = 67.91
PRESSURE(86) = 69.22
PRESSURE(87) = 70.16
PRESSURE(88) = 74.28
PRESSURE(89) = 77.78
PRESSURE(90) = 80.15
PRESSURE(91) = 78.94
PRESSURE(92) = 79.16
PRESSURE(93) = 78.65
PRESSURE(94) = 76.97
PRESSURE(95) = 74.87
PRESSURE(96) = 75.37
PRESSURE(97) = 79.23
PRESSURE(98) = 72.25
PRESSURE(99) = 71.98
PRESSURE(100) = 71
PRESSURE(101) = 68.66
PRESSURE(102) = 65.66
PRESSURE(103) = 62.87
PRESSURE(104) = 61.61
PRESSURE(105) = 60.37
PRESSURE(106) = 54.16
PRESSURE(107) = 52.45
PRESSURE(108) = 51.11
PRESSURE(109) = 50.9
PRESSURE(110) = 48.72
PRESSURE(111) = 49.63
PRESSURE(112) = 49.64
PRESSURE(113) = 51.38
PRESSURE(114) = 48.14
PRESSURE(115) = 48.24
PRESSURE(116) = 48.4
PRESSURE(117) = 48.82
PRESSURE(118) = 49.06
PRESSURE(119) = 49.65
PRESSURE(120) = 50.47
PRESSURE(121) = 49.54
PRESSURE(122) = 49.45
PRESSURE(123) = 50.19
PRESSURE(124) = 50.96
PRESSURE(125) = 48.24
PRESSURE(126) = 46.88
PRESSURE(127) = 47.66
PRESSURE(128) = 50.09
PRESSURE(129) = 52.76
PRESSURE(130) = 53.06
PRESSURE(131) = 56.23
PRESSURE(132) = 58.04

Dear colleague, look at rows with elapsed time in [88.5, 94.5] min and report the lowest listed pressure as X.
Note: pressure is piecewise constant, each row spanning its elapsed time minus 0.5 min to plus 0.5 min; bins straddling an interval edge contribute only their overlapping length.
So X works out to 76.97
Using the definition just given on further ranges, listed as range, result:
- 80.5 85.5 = 65.97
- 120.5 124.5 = 49.45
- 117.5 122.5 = 49.06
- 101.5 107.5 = 52.45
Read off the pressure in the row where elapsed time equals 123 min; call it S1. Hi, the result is 50.19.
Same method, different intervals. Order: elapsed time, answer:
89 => 77.78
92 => 79.16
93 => 78.65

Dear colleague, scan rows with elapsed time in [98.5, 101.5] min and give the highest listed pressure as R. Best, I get 71.98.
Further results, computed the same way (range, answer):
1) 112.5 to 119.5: 51.38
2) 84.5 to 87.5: 70.16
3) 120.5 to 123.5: 50.19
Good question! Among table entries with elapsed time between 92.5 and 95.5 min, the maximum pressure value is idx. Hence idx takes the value 78.65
